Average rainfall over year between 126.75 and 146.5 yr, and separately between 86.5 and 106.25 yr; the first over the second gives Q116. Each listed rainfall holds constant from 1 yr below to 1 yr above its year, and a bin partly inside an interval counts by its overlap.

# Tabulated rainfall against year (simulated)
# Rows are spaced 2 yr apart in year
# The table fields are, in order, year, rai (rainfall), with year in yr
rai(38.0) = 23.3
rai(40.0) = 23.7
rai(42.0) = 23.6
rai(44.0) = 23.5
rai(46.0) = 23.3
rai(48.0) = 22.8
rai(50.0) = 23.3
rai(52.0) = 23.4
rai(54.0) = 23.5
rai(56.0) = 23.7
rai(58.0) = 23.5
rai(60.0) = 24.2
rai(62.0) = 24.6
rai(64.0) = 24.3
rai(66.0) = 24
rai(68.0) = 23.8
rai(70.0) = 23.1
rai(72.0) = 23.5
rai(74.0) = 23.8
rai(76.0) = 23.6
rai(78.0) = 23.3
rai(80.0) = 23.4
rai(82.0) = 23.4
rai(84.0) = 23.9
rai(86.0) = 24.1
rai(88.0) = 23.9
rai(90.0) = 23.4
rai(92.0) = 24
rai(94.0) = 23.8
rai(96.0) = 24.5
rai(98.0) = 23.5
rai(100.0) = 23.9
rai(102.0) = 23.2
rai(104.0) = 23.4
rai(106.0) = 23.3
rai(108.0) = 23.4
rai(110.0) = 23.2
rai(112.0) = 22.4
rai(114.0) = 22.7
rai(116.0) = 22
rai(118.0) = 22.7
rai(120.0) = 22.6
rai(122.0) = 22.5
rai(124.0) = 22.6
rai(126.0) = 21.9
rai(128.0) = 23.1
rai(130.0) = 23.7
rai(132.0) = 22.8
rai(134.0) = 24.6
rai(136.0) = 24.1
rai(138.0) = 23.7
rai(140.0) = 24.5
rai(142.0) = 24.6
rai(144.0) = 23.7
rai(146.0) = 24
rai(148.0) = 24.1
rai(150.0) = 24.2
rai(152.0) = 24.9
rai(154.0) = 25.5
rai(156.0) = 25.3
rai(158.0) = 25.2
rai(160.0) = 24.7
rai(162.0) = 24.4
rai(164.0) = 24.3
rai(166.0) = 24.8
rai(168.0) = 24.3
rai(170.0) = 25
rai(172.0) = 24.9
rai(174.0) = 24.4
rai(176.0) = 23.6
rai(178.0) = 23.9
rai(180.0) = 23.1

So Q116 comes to 1.0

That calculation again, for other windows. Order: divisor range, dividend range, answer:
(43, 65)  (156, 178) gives 1.04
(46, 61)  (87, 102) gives 1.01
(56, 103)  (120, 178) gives 1.01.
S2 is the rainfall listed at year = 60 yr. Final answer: 24.2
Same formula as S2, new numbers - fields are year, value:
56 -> 23.7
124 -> 22.6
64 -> 24.3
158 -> 25.2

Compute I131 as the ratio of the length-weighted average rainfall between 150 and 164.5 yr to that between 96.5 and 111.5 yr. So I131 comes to 1.06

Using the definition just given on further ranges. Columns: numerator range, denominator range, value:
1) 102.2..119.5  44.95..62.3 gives 0.97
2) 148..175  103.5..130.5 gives 1.09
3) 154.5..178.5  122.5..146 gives 1.04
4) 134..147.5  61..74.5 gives 1.01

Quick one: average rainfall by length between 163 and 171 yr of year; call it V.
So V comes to 24.6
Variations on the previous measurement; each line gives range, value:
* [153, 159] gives 25.3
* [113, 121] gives 22.5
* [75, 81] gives 23.4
